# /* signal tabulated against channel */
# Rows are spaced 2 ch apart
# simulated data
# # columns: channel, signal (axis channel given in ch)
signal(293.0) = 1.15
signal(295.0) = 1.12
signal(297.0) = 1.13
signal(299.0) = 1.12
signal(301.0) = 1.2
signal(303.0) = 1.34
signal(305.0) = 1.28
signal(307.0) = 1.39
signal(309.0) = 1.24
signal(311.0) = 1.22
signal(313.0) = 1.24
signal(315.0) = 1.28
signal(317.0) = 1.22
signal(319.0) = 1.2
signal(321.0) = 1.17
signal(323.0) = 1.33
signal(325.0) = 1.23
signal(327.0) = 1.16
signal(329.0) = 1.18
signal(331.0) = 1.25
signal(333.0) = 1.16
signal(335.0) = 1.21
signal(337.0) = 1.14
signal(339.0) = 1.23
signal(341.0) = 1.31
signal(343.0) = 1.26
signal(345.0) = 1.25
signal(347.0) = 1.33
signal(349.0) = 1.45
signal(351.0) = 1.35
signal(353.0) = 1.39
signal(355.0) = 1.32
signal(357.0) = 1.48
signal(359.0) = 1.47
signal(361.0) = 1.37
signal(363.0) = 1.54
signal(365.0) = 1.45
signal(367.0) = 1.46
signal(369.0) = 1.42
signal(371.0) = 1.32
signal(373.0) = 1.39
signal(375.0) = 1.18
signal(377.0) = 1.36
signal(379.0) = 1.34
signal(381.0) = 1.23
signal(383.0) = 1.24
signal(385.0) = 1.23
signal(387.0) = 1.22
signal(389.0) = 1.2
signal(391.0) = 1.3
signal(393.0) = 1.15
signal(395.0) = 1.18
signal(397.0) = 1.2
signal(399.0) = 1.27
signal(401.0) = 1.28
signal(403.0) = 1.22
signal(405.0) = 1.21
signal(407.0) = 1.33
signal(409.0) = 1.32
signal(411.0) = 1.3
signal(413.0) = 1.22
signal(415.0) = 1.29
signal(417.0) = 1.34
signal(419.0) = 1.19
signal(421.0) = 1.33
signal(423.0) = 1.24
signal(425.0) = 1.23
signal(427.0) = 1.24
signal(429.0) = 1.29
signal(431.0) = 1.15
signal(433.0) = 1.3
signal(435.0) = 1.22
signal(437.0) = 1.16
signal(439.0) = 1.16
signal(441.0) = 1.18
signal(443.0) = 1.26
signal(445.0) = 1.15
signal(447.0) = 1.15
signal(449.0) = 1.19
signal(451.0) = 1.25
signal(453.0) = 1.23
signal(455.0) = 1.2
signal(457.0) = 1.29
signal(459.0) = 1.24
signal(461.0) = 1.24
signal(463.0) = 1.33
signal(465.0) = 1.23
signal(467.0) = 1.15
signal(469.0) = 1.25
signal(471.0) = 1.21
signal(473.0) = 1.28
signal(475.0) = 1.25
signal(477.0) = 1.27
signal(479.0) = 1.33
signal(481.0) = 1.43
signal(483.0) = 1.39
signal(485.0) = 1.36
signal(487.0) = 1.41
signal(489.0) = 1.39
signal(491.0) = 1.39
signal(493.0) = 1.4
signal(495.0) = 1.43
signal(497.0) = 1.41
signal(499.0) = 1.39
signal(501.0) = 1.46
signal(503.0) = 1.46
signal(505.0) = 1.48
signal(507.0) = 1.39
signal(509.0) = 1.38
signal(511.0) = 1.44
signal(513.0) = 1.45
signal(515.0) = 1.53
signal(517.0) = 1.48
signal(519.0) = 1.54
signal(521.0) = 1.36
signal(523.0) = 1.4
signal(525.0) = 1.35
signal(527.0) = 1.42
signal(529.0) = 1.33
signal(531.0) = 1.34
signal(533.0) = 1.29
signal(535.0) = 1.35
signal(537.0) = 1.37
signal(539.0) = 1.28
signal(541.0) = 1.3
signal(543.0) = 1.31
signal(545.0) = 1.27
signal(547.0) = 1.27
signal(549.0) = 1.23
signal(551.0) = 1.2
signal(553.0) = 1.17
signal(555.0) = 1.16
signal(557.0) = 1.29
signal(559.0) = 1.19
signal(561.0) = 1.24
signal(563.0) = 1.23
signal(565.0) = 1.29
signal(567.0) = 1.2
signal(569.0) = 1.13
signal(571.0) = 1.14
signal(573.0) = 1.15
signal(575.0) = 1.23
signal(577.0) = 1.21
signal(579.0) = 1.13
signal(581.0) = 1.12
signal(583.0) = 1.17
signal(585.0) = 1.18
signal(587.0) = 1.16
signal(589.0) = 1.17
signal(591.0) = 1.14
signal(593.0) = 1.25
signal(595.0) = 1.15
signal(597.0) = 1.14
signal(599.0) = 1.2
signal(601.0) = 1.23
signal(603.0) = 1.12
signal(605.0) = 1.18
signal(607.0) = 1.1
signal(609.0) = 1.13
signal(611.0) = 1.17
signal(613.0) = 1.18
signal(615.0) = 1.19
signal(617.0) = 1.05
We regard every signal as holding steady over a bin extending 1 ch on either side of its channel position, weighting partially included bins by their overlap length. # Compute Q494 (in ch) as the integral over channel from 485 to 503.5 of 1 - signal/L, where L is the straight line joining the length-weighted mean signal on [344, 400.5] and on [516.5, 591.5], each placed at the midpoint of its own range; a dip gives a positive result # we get -1.91 ch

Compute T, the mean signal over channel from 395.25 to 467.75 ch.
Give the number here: 1.24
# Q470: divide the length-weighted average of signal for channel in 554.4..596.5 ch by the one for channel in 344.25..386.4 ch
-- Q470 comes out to 0.87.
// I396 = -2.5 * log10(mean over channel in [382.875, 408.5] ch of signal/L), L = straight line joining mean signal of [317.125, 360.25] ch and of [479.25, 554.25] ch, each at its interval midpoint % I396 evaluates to 0.064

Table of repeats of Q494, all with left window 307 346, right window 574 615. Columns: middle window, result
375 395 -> -0.5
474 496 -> -3.2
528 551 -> -2.3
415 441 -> -0.7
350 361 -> -1.6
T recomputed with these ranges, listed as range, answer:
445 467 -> 1.23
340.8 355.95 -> 1.33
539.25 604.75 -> 1.2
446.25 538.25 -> 1.35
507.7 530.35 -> 1.42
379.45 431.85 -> 1.25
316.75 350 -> 1.24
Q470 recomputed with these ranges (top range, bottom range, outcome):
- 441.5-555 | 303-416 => 1.03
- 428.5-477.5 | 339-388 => 0.91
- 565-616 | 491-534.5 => 0.83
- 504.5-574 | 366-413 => 1.03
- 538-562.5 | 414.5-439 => 1.00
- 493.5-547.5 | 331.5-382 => 1.04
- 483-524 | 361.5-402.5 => 1.10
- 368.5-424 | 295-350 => 1.02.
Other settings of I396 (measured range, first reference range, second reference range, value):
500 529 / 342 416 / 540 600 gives -0.16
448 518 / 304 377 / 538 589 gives -0.08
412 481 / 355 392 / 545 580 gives 0.04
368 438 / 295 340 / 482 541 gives 0.03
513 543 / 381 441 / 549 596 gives -0.15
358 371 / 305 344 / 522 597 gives -0.17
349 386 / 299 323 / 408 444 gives -0.10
